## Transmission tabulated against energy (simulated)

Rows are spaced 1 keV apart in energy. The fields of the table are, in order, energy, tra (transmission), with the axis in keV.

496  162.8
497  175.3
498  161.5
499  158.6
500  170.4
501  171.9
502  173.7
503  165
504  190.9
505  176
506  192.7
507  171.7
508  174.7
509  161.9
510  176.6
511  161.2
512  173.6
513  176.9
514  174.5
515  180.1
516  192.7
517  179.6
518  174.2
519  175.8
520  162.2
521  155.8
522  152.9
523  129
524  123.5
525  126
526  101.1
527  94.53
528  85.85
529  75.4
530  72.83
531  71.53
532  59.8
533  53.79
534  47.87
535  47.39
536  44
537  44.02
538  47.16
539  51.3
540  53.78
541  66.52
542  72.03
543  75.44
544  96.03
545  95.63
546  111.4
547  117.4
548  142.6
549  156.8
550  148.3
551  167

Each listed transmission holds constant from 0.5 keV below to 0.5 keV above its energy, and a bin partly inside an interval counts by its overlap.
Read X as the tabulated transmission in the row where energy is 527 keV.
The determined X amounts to 94.53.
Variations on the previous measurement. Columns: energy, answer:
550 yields 148.3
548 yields 142.6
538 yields 47.16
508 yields 174.7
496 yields 162.8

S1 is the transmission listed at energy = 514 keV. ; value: 174.5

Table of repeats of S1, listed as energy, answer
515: 180.1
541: 66.52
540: 53.78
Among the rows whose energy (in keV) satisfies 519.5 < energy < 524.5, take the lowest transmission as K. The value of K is 123.5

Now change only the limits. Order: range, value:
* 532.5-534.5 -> 47.87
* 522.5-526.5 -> 101.1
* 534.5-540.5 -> 44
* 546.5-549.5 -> 117.4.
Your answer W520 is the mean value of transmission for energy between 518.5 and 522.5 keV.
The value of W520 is 162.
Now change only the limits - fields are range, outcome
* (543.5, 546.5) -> 101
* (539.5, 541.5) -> 60.1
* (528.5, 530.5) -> 74.1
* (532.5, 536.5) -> 48.3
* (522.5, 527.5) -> 115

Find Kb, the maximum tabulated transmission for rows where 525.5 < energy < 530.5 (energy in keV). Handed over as 101.1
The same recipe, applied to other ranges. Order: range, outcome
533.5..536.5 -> 47.87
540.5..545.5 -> 96.03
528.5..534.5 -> 75.4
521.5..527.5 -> 152.9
